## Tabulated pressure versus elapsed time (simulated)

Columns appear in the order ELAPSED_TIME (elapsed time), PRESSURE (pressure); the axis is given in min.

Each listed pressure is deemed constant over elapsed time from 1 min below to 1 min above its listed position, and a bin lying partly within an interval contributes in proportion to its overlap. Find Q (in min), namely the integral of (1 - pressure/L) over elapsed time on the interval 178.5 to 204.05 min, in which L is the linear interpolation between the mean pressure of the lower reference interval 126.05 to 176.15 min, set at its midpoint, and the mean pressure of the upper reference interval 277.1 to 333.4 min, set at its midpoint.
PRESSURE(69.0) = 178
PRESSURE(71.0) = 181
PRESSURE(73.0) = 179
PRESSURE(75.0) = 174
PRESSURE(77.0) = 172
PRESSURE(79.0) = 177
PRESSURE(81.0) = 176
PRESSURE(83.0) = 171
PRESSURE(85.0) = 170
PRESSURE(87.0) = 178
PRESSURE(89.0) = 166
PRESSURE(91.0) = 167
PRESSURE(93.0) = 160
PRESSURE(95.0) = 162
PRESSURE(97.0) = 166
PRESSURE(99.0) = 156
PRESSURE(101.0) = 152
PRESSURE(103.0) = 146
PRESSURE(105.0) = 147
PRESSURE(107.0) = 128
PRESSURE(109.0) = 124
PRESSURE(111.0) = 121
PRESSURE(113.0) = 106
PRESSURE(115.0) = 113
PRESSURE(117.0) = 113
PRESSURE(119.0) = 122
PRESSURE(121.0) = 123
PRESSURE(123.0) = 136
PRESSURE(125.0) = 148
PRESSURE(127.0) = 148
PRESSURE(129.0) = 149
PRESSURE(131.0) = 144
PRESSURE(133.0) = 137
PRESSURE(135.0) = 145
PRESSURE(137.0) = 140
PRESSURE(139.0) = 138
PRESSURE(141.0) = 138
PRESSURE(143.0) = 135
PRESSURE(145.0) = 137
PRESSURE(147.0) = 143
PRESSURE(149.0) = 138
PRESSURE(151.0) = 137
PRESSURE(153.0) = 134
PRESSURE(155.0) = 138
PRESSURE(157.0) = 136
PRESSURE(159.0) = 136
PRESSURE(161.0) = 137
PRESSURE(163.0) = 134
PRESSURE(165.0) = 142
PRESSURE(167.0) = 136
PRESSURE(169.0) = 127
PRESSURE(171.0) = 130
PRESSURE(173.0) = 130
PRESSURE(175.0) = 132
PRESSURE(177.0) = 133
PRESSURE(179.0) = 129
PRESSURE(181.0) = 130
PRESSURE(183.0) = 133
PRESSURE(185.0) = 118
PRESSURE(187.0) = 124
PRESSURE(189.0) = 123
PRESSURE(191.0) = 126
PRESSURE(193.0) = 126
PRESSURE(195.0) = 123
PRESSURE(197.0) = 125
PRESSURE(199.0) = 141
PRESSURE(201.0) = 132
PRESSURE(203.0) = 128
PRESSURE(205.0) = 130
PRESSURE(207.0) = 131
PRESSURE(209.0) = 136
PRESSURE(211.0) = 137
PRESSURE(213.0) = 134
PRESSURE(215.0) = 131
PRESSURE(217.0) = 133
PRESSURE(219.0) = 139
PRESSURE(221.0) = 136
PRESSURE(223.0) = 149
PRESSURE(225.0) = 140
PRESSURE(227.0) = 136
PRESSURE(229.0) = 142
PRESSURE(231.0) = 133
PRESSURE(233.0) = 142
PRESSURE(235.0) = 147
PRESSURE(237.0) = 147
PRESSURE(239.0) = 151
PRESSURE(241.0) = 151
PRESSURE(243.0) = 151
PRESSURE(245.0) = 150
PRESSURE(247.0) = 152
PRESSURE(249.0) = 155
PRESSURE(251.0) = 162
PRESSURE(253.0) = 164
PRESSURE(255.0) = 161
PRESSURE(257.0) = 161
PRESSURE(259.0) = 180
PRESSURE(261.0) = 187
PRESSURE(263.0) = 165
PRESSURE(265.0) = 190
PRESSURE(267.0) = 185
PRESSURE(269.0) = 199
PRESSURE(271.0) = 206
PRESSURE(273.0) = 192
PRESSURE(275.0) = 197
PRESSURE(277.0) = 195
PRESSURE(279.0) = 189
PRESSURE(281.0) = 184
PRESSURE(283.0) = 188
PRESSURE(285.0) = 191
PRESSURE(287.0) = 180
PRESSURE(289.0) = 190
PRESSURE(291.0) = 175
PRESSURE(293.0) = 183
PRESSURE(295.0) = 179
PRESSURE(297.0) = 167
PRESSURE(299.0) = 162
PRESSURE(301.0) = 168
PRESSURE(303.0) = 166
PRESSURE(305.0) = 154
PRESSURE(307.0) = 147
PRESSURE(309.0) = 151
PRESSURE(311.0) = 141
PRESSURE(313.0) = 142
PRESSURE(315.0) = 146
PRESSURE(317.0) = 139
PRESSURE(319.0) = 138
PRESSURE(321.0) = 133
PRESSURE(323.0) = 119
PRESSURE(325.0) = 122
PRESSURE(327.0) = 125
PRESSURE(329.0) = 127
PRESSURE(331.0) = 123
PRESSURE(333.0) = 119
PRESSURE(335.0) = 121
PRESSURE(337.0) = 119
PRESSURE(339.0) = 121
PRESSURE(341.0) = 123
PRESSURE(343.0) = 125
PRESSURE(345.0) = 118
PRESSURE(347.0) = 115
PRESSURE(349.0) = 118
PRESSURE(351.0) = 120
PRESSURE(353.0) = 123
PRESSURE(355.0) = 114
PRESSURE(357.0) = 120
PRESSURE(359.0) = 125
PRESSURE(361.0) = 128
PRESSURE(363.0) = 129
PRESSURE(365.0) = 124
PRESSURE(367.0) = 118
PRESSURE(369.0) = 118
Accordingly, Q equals 2.69 min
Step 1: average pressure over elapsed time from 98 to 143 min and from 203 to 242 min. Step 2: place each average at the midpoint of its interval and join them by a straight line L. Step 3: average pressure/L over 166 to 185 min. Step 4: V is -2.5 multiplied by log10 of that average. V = 0.05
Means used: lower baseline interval 135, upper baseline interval 139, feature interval 130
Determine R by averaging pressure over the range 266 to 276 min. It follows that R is 196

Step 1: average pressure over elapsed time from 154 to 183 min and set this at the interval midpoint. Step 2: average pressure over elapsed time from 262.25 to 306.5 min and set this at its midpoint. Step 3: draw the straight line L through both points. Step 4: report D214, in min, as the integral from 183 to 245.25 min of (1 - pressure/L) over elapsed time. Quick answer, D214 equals 6.9 min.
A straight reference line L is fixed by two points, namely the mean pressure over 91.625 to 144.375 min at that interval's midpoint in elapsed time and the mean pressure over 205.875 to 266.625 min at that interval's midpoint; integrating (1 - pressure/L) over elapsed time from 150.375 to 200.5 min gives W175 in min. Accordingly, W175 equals 4.5 min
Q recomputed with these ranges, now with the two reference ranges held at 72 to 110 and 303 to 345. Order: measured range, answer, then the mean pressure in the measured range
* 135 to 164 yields 3.2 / 137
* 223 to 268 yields -4.7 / 157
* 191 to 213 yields 2.5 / 131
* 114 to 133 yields 2.9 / 133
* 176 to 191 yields 2.3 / 127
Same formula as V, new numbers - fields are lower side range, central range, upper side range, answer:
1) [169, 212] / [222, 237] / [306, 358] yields -0.10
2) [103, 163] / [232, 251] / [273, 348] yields -0.04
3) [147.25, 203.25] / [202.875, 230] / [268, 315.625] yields 0.08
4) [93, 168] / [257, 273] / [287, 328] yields -0.24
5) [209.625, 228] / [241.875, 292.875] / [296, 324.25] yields -0.24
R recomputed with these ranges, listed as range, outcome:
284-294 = 184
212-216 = 132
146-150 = 140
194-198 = 124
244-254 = 157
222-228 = 142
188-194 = 125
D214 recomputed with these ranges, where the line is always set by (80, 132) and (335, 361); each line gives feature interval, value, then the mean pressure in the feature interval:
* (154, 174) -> 0.7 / 135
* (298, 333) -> -4.7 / 141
